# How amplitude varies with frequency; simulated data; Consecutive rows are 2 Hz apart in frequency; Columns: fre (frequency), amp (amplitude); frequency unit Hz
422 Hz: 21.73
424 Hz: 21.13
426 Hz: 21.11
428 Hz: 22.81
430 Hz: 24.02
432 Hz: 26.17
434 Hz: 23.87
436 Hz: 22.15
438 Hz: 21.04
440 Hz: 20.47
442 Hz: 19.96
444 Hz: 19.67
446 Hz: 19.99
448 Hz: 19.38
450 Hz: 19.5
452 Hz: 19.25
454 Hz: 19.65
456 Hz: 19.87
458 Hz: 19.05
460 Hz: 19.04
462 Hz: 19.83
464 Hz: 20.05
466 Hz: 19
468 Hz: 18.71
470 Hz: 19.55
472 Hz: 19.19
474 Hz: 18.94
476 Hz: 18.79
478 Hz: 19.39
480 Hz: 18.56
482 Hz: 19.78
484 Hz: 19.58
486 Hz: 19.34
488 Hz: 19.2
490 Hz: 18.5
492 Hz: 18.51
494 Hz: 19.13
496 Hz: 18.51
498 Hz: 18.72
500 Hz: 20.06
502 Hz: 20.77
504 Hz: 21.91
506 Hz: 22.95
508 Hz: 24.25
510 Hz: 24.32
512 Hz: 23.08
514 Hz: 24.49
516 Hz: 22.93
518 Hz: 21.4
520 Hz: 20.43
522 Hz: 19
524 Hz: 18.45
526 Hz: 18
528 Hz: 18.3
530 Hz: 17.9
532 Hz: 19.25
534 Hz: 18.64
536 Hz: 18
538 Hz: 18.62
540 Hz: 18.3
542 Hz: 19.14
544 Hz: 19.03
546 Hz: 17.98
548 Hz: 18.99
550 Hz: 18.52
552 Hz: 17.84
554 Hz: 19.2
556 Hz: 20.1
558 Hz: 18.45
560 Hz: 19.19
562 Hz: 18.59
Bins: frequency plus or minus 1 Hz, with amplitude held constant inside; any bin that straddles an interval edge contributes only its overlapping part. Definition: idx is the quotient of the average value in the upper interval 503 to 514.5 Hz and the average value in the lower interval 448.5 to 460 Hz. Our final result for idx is 1.21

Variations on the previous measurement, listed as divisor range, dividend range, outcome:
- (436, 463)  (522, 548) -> 0.93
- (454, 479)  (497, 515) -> 1.15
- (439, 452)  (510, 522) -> 1.13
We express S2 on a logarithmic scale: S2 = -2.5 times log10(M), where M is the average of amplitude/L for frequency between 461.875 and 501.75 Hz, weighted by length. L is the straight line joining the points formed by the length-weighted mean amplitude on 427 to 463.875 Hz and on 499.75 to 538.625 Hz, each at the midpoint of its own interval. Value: 0.086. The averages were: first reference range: 20.9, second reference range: 20.7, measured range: 19.2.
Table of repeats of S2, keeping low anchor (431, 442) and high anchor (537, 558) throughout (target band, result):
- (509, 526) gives -0.093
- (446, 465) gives 0.121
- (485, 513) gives -0.016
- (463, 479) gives 0.114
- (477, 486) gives 0.089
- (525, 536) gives 0.054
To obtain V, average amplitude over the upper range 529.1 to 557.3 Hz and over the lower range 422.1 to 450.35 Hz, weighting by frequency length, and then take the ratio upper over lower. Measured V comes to 0.87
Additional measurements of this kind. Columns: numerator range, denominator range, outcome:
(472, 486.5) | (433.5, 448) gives 0.92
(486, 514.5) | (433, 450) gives 1.01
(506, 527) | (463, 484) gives 1.13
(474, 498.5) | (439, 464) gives 0.97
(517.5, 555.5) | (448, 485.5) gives 0.97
